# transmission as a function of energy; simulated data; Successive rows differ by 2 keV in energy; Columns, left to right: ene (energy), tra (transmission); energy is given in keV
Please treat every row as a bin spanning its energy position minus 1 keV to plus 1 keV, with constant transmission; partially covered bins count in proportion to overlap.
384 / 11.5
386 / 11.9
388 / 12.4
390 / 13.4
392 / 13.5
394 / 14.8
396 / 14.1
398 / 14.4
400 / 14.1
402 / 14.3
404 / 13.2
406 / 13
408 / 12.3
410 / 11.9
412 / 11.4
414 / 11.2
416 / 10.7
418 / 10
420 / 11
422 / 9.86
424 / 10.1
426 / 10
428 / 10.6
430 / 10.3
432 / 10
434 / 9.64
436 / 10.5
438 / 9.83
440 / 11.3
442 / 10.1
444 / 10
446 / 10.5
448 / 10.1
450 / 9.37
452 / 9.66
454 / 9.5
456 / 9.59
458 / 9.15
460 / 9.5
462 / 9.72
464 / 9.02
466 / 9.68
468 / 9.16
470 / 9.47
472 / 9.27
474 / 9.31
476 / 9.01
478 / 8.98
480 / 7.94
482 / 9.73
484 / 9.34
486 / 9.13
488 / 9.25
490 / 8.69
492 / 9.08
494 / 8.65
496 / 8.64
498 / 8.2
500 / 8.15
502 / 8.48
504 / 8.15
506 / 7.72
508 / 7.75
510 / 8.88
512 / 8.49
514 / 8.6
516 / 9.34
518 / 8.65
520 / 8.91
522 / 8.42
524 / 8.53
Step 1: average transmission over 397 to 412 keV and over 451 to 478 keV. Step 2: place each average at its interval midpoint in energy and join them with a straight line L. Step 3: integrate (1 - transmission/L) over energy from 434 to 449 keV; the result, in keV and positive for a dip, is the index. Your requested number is 0.8 keV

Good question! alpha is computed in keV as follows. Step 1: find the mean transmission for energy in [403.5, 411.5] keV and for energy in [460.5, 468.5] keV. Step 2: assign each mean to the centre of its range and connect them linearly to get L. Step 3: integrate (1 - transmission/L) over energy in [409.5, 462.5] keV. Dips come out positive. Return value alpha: 3.6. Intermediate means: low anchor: 12.5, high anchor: 9.42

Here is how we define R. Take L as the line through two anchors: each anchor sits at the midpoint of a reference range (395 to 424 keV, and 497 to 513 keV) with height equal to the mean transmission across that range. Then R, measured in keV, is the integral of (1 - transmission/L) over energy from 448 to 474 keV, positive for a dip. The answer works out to 1.5 keV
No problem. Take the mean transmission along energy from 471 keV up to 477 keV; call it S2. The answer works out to 9.2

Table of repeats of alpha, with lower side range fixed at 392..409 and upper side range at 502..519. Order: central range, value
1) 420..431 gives 2.02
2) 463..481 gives 2.12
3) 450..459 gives 1.36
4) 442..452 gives 1.34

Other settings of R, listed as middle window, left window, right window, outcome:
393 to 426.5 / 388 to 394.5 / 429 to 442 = 0.2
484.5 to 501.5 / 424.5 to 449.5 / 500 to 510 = -0.5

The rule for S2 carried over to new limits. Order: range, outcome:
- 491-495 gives 8.87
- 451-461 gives 9.48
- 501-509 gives 8.03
